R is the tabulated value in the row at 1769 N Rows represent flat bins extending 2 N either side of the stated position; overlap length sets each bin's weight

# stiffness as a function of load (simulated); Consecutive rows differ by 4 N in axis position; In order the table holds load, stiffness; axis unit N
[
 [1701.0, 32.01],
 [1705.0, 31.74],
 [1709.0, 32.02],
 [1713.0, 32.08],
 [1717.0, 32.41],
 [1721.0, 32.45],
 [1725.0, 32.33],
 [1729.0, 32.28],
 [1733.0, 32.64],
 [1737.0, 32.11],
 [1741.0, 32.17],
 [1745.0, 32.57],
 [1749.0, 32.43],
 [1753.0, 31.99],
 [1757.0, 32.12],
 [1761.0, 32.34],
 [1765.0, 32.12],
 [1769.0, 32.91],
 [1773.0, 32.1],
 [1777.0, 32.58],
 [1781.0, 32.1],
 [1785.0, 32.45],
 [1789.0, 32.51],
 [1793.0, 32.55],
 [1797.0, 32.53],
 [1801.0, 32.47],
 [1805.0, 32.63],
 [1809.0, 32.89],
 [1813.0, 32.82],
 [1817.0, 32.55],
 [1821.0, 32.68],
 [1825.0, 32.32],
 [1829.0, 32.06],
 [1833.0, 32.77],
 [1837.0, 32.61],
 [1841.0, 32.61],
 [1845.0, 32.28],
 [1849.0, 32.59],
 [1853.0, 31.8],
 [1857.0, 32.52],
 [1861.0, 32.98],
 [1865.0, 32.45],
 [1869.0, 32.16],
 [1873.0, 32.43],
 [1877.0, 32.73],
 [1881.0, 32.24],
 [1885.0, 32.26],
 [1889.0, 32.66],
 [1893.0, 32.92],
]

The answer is 32.91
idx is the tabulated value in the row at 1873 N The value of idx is 32.43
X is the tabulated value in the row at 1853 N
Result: 31.8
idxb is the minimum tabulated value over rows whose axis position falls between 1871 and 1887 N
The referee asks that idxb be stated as 32.24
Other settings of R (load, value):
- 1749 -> 32.43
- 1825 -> 32.32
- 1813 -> 32.82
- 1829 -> 32.06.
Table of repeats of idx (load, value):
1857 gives 32.52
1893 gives 32.92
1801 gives 32.47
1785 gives 32.45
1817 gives 32.55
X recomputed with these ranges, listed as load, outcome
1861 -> 32.98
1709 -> 32.02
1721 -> 32.45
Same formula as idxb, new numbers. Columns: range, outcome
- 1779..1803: 32.1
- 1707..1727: 32.02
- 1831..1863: 31.8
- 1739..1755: 31.99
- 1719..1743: 32.11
